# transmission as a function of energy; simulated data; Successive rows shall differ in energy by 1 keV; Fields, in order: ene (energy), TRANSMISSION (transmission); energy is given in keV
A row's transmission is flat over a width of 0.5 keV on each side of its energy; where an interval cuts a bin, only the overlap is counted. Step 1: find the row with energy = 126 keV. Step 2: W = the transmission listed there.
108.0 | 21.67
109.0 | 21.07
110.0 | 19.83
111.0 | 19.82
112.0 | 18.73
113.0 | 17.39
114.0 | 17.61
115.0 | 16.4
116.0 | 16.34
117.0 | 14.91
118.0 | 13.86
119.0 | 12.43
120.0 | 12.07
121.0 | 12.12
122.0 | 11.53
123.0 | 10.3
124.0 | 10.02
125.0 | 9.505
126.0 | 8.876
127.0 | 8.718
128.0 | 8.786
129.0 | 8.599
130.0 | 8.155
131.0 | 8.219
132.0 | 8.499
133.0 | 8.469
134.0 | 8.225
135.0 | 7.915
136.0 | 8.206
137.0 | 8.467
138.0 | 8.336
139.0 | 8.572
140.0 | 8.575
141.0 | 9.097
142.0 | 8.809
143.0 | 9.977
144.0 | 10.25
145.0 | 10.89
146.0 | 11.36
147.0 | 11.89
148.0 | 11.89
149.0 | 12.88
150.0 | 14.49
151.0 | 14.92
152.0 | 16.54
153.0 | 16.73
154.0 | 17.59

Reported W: 8.876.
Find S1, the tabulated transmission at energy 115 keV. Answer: 16.4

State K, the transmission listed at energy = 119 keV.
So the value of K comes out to 12.43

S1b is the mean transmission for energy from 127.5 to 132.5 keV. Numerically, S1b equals 8.45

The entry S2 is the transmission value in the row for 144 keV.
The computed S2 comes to 10.25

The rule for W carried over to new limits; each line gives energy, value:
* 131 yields 8.219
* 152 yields 16.54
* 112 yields 18.73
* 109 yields 21.07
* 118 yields 13.86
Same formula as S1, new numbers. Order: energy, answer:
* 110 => 19.83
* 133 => 8.469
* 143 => 9.977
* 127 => 8.718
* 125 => 9.505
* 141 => 9.097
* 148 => 11.89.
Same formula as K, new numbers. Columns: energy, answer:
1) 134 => 8.225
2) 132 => 8.499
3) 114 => 17.61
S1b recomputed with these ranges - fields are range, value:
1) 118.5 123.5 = 11.7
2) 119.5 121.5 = 12.1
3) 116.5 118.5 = 14.4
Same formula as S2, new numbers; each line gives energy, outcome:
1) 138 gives 8.336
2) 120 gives 12.07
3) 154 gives 17.59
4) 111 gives 19.82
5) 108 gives 21.67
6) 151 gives 14.92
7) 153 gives 16.73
